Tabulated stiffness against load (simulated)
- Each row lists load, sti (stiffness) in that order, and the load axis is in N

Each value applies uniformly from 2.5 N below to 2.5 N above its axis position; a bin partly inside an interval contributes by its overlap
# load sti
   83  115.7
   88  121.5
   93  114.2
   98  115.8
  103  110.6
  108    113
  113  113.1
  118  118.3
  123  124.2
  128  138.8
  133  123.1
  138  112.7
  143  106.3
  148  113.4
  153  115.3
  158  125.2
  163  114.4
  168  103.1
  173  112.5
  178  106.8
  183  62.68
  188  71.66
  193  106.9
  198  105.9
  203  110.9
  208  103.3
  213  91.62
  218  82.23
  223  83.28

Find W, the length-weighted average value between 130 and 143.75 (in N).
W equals 116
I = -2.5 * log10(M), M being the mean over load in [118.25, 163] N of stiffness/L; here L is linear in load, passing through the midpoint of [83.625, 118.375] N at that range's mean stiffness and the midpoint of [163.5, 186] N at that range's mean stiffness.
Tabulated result -0.135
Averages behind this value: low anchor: 115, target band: 119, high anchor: 97.3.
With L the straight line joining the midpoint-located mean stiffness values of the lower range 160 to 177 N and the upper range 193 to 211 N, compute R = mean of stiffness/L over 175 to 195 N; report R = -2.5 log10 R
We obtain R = 0.24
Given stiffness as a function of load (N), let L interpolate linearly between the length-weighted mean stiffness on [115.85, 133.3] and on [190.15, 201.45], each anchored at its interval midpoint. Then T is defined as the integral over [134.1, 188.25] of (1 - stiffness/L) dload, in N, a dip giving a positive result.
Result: 4.8 N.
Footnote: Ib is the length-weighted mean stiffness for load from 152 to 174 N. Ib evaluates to 114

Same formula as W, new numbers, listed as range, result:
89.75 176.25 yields 116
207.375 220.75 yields 90.7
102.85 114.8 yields 113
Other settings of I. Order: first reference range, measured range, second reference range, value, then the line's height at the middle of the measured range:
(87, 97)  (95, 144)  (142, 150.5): -0.04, 114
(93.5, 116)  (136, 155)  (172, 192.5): -0.12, 100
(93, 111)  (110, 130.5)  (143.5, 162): -0.08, 114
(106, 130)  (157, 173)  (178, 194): -0.20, 94.2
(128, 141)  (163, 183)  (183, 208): 0.03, 105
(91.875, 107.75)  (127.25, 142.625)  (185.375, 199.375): -0.14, 106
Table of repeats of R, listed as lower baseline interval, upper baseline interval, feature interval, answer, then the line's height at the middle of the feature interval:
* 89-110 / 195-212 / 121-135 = -0.16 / 112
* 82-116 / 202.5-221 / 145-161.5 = -0.12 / 105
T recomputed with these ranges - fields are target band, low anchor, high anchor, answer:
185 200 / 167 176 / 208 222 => 0.8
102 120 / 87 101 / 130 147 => 0.3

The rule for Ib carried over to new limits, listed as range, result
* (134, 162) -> 115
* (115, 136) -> 125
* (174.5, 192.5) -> 85.1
